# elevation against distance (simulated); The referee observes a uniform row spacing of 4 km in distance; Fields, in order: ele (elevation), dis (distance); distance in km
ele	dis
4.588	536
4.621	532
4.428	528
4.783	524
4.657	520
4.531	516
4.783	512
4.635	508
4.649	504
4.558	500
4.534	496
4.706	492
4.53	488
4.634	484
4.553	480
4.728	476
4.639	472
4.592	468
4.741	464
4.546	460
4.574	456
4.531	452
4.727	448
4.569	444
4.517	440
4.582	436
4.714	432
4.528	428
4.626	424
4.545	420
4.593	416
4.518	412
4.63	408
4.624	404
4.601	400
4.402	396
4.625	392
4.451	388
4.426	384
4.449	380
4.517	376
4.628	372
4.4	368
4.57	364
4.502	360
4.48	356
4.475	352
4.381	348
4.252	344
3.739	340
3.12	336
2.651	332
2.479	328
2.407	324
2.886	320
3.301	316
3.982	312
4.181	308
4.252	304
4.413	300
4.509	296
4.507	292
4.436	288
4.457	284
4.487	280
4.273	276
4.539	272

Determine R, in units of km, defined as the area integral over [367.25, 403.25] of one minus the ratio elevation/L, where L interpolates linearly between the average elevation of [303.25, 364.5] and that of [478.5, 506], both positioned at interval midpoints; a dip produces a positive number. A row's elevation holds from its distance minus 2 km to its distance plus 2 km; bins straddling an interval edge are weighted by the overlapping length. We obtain -4.7 km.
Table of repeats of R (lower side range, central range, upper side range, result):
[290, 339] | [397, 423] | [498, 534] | -3.29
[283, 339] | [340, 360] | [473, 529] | -2.45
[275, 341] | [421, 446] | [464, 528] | -1.42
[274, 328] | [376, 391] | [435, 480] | -0.58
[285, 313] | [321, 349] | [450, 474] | 7.42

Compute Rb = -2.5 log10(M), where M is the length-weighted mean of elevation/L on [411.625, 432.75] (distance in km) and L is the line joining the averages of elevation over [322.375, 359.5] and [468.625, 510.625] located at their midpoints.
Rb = -0.106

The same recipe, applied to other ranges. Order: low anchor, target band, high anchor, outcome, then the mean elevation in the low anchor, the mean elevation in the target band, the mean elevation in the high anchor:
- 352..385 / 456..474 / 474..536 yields -0.009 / 4.5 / 4.62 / 4.62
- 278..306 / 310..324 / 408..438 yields 0.345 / 4.44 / 3.25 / 4.59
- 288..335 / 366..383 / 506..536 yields -0.147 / 3.62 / 4.49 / 4.63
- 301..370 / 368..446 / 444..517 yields -0.090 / 3.78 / 4.55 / 4.62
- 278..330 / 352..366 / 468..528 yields -0.108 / 3.87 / 4.51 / 4.63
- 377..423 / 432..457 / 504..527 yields -0.002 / 4.53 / 4.59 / 4.66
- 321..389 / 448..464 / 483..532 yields -0.047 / 3.97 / 4.6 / 4.62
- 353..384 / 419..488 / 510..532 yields -0.008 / 4.5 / 4.61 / 4.64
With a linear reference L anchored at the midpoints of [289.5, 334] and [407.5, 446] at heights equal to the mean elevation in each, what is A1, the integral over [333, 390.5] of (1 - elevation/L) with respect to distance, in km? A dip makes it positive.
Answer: -3.6 km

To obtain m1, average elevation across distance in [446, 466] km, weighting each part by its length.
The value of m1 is 4.62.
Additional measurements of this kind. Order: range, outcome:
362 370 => 4.49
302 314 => 4.14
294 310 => 4.34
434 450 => 4.6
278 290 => 4.46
